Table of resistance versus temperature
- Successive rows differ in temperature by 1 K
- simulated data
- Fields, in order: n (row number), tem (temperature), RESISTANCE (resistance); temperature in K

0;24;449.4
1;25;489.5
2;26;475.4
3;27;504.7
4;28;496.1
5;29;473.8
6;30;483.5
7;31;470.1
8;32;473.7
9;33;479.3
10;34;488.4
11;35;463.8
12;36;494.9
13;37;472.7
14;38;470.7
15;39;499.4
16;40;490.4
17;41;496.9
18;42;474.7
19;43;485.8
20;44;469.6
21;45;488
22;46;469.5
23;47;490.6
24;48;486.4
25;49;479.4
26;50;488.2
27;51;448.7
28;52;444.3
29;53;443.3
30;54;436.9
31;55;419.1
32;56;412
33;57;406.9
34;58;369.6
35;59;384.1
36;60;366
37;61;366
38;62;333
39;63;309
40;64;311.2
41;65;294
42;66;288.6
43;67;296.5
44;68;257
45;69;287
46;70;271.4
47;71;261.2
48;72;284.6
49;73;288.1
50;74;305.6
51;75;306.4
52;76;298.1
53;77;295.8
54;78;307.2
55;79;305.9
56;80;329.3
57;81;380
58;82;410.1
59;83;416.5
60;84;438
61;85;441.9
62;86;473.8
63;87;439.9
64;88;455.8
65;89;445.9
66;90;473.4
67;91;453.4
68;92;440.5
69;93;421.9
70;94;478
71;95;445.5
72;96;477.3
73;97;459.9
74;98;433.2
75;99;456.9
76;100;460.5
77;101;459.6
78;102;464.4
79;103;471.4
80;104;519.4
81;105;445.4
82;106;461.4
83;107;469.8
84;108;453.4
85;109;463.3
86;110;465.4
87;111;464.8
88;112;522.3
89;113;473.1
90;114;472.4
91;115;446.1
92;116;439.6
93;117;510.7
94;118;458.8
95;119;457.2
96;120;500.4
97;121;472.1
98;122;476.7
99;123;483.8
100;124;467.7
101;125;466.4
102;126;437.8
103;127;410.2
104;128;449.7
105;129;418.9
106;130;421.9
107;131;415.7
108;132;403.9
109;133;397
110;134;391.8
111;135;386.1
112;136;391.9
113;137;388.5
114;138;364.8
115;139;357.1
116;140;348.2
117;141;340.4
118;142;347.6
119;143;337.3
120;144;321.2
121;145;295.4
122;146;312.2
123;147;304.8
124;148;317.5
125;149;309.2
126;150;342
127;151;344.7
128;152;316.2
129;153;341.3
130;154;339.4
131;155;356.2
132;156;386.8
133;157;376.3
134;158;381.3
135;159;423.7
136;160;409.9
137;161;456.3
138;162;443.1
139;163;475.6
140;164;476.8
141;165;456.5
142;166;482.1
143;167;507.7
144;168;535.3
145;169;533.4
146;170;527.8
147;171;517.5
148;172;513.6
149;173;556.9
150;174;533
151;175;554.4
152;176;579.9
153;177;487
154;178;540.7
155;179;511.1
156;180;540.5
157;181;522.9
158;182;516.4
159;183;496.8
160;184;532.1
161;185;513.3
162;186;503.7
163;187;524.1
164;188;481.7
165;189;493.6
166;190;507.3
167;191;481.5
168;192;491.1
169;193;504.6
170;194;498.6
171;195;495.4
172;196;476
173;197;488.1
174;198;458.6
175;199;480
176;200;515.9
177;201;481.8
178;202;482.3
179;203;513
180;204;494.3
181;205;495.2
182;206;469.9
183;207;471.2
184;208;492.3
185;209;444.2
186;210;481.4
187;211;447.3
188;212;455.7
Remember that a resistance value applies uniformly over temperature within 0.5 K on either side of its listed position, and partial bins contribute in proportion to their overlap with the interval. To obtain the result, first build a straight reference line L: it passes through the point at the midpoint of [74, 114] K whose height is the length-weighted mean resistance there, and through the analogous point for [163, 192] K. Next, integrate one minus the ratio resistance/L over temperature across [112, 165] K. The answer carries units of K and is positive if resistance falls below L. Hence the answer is 8.0 K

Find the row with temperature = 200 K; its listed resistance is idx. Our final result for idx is 515.9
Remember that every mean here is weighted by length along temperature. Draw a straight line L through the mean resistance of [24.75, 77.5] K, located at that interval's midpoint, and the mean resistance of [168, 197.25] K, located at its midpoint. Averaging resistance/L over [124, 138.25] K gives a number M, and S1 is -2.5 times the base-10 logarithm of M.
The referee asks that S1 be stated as 0.15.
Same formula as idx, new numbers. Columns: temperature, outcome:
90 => 473.4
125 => 466.4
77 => 295.8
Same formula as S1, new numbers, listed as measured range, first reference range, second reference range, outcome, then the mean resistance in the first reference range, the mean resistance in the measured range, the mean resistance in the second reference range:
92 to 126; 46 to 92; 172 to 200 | -0.11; 377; 466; 510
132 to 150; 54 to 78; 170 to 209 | 0.23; 324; 349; 505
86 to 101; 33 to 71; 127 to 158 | -0.16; 414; 454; 362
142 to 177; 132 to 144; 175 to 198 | 0.03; 368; 422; 508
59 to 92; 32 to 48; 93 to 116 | 0.32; 482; 352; 465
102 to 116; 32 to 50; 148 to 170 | -0.06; 482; 470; 414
